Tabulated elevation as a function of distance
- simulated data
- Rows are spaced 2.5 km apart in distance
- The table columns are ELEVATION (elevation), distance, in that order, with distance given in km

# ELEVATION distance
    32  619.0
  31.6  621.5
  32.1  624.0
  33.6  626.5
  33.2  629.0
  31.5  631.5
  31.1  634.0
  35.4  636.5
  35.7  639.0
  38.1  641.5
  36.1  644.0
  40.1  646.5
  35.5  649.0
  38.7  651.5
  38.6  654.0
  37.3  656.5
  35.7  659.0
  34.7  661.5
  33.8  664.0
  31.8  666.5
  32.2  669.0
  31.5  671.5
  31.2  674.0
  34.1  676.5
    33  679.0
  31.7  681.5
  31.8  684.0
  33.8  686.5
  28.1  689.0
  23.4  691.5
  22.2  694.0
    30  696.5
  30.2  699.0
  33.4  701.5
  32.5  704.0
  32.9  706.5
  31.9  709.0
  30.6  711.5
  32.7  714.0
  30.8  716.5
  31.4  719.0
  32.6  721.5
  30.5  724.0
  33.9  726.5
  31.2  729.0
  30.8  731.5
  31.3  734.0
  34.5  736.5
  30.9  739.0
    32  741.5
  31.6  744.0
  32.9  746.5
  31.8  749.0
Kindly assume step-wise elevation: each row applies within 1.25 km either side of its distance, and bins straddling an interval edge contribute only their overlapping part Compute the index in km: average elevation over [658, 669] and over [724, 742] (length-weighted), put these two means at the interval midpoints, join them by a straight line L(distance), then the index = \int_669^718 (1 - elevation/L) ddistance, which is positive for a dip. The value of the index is 3.1 km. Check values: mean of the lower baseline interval 33.8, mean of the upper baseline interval 32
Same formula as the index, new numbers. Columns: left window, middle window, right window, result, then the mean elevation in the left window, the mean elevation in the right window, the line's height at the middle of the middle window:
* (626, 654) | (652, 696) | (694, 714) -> 1.5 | 35.6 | 31.1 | 33.2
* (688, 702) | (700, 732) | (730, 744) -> -2.4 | 27.6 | 31.9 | 29.7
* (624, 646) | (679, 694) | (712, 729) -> 1.6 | 34.4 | 31.9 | 32.9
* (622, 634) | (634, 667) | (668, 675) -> -4.3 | 32.4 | 31.6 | 32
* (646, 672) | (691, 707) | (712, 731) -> 1.8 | 35.4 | 31.8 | 33.1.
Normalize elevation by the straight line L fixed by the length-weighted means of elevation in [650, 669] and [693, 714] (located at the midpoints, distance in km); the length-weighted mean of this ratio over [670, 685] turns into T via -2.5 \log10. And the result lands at 0.04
